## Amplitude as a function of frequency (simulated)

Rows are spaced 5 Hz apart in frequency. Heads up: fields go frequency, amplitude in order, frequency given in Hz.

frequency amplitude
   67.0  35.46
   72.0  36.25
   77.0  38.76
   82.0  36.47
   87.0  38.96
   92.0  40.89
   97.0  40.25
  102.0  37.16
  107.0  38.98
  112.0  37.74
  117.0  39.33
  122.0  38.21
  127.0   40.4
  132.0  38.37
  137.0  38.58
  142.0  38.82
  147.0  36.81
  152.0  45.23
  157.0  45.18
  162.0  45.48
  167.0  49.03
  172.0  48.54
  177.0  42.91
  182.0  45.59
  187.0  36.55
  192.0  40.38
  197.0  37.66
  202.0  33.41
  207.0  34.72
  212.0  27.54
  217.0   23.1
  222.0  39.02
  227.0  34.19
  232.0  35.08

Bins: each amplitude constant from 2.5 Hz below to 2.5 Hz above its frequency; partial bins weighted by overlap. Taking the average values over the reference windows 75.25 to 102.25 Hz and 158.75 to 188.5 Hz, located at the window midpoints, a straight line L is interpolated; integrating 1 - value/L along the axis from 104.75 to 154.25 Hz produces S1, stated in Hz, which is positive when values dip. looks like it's 3.1 Hz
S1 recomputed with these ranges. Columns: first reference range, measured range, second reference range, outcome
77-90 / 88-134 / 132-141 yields -0.88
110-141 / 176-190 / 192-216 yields -2.66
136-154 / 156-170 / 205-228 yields -3.37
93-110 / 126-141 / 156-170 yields 1.41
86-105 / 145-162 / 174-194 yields -0.92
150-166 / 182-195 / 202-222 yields -0.96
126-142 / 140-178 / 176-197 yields -4.06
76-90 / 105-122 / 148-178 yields 1.00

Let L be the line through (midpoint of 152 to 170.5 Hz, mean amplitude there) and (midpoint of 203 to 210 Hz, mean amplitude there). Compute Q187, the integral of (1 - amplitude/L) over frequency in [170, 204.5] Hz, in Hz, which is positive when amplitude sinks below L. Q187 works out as -1.1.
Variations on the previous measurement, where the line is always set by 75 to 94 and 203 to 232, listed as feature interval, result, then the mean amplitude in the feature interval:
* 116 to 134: -1.2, 39.1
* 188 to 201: -1.9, 38.1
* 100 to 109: -0.1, 38.1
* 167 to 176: -3.5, 47.7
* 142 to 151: -0.8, 38.8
